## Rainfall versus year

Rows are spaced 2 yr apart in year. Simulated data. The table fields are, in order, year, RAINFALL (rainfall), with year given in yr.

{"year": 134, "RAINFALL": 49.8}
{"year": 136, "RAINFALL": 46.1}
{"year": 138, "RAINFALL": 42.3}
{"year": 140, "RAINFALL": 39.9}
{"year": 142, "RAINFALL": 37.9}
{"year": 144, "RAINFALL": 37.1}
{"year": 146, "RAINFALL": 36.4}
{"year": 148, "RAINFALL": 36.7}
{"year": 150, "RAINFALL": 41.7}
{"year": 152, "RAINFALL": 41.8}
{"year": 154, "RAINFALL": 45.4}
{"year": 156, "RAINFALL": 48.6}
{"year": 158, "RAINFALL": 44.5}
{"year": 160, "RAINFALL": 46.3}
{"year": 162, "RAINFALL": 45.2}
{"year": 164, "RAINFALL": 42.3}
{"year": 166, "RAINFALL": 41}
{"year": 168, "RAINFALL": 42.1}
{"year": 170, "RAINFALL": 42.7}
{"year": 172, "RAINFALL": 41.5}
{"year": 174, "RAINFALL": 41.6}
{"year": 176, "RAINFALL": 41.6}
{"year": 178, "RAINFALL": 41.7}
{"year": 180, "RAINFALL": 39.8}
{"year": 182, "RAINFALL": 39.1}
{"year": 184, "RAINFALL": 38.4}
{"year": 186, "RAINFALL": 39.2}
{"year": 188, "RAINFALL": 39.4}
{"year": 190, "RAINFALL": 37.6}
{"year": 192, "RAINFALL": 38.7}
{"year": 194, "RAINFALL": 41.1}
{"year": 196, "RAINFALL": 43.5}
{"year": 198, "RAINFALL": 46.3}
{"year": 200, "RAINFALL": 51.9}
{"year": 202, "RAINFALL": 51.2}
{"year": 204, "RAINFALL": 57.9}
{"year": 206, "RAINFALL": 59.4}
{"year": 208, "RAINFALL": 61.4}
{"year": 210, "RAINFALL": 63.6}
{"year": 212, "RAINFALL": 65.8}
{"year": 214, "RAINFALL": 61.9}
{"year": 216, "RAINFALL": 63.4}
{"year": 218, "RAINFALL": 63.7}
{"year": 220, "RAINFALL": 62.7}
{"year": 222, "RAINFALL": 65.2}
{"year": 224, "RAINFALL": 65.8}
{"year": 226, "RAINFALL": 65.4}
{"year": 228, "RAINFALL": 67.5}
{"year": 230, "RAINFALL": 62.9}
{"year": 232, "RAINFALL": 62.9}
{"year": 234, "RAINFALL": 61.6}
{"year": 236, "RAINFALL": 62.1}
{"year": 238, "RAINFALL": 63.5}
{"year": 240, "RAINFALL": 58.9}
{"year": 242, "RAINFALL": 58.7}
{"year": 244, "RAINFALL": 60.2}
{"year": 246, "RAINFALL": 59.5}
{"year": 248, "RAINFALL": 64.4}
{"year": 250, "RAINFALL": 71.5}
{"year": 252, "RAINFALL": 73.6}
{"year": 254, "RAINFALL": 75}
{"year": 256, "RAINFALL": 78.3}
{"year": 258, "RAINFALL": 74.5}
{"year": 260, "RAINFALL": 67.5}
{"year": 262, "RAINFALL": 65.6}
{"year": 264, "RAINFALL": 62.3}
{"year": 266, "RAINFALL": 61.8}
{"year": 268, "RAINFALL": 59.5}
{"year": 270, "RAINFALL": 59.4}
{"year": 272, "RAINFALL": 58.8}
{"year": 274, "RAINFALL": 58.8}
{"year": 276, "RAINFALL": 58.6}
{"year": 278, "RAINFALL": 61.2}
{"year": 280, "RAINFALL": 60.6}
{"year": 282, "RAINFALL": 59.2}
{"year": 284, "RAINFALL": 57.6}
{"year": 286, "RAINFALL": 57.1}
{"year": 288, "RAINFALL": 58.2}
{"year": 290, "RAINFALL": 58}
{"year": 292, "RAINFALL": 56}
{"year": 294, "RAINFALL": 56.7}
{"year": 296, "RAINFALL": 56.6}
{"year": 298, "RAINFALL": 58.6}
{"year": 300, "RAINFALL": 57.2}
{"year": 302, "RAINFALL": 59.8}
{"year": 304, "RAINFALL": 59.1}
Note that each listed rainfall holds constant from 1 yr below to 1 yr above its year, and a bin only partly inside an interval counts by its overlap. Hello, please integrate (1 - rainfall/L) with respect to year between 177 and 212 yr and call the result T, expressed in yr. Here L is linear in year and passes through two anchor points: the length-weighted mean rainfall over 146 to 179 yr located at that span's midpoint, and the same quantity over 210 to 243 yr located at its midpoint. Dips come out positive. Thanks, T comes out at 4.1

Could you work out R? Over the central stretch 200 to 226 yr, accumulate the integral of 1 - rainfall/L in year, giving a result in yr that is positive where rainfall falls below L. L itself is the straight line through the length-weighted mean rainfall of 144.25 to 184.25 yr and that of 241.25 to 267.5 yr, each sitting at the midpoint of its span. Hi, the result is -2.82 yr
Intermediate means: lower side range 41.9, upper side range 67.1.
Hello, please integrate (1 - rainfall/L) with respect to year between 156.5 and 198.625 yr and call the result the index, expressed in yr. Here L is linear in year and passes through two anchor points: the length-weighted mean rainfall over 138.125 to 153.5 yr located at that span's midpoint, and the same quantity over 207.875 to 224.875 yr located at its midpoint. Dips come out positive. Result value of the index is 6.9 yr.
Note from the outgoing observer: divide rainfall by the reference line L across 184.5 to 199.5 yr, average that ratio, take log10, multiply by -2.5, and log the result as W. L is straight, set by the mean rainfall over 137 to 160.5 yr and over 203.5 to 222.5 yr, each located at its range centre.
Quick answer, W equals 0.330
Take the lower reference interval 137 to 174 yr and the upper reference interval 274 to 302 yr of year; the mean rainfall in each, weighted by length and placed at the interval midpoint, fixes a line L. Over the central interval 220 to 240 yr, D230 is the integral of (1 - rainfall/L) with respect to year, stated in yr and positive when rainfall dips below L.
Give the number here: -5.0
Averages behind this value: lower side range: 41.8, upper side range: 58.2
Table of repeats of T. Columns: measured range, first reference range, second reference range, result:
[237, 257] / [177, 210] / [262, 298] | -4.53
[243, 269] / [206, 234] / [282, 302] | -2.81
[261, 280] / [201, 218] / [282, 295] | -0.81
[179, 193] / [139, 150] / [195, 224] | 3.36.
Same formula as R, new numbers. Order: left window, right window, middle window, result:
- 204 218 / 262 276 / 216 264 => -3.3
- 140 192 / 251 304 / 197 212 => -2.6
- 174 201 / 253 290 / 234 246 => -1.3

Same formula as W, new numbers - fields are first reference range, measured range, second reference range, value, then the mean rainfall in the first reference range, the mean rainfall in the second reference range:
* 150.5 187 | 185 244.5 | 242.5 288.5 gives -0.08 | 42.4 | 63.6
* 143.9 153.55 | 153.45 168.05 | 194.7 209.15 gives -0.06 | 39.3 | 52.9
